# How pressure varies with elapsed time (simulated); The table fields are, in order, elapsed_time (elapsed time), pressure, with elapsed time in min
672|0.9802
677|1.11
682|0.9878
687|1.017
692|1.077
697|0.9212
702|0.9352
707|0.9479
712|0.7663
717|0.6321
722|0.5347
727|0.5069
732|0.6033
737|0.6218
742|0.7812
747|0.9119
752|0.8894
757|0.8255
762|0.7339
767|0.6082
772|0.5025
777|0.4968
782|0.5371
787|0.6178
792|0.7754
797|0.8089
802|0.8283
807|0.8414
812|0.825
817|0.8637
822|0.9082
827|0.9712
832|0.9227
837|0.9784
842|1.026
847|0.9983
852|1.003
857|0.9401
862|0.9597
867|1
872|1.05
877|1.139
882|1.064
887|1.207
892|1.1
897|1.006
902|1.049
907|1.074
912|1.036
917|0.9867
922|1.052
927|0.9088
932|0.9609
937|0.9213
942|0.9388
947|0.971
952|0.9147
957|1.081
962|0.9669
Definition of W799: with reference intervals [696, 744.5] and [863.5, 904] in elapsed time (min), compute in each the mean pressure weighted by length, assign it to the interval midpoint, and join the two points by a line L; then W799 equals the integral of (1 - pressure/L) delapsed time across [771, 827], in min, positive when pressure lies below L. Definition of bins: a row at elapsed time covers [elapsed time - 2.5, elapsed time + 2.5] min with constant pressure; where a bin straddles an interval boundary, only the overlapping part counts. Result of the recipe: 9.44 min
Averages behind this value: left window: 0.719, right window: 1.07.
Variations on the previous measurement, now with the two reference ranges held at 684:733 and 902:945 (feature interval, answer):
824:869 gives -2.69 min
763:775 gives 3.92 min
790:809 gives 1.45 min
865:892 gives -4.12 min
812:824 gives 0.33 min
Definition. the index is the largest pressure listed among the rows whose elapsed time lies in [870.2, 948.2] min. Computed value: 1.207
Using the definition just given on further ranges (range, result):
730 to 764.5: 0.9119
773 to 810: 0.8414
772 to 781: 0.5025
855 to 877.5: 1.139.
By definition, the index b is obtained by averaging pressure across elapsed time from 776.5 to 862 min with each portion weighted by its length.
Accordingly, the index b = 0.855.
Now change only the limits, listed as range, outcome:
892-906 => 1.05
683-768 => 0.79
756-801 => 0.656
